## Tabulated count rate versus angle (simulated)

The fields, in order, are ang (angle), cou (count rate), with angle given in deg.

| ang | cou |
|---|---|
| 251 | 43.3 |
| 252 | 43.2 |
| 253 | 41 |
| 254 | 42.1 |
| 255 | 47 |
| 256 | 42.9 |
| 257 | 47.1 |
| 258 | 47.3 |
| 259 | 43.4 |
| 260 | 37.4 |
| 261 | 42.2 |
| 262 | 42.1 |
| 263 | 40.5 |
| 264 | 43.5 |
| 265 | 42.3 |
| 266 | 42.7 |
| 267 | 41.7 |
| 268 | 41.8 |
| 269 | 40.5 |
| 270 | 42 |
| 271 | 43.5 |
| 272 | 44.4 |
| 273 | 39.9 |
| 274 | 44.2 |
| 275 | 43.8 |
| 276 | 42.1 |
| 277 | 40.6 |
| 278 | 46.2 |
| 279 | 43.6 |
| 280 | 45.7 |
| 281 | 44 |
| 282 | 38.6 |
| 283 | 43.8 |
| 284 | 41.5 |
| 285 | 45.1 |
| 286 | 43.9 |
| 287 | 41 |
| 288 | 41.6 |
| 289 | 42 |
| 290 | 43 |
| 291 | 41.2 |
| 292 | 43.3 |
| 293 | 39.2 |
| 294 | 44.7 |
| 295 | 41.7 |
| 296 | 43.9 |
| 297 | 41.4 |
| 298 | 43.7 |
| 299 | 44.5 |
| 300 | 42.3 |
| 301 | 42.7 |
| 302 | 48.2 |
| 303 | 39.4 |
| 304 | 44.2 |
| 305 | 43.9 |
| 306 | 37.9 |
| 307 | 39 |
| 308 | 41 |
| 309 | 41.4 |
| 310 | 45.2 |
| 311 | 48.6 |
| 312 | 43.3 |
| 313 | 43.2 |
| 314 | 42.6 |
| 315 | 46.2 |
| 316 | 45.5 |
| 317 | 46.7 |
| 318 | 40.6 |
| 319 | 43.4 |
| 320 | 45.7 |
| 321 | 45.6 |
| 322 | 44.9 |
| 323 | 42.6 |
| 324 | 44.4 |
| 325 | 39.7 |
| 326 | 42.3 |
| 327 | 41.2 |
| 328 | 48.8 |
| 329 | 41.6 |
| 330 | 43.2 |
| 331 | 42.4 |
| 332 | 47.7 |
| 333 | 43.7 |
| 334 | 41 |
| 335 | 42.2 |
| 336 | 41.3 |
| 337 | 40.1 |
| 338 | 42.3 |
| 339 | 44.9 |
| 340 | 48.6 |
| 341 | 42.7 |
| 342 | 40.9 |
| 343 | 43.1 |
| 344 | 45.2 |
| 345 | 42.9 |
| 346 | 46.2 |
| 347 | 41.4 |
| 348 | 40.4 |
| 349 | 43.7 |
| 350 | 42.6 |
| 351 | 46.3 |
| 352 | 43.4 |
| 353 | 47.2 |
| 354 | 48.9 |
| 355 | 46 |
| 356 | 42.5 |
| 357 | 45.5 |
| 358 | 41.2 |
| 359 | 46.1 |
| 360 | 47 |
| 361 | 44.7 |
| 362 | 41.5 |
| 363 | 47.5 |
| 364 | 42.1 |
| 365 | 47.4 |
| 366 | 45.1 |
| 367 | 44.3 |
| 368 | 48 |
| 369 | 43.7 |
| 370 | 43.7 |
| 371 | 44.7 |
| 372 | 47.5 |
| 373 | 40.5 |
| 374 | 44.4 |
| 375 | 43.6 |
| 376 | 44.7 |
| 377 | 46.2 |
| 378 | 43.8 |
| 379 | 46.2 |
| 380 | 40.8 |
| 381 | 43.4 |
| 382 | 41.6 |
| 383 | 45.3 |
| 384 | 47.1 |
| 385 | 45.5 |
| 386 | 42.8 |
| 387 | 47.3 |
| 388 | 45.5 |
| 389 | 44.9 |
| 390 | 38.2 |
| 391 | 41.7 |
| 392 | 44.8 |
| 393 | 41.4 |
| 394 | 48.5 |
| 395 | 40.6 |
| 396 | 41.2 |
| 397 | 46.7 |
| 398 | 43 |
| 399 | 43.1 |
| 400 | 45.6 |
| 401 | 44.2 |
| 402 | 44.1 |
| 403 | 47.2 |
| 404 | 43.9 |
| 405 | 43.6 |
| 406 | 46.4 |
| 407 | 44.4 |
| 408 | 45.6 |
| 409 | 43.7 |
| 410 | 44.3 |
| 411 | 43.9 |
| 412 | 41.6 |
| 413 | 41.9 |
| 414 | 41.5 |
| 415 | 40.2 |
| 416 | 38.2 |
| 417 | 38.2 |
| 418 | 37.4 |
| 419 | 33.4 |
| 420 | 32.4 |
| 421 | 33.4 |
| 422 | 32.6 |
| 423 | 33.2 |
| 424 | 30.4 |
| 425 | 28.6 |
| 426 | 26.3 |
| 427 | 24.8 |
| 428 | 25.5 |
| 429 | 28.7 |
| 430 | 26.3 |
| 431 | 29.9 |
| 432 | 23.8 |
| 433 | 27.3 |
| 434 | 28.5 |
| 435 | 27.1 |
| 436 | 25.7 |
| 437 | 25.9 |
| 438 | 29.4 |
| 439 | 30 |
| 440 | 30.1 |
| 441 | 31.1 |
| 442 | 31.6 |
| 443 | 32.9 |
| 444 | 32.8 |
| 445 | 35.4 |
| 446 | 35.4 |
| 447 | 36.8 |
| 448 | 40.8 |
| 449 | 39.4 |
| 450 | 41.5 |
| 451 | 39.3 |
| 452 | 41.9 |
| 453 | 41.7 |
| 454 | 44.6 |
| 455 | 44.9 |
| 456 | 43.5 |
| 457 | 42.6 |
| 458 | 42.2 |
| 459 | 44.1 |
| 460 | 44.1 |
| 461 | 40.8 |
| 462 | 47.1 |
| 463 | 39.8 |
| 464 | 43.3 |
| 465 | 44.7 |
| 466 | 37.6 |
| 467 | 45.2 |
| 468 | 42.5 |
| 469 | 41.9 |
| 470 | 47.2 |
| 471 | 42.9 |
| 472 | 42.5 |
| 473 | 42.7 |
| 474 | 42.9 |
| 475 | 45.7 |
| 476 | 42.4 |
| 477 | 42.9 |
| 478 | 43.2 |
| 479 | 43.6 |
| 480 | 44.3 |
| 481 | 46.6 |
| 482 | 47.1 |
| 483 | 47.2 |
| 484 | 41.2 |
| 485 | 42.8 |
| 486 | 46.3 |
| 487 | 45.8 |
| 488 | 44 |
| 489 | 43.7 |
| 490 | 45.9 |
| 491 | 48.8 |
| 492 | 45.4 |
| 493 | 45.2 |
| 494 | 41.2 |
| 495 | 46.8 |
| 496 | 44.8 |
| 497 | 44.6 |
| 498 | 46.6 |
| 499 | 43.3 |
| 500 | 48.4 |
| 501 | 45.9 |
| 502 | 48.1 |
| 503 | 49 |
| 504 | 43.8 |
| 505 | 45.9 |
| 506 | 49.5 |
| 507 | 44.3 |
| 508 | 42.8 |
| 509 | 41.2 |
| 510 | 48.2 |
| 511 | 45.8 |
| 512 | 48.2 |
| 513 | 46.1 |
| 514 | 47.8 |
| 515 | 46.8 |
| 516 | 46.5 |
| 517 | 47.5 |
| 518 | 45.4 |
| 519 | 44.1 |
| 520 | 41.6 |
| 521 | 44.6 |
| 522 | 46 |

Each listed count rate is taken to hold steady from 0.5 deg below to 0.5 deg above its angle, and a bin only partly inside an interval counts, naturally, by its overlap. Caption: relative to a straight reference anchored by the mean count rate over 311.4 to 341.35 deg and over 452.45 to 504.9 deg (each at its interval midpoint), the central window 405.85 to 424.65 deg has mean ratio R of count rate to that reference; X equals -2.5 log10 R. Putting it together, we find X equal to 0.14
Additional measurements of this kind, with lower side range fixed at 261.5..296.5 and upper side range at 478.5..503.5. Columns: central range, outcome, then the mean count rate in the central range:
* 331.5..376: -0.015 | 44.2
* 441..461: 0.138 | 39.6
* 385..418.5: 0.025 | 43.2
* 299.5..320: -0.009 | 43.3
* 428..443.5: 0.491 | 28.5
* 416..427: 0.342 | 32.5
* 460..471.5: 0.051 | 43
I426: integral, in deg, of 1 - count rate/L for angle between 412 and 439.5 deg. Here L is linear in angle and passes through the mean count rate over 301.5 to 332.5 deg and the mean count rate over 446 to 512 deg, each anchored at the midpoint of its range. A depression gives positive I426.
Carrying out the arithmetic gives 7.85 deg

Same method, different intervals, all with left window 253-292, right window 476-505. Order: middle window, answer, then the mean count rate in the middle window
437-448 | 2.97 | 32.6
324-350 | 0.23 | 43.1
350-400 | -0.58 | 44.4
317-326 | -0.03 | 43.5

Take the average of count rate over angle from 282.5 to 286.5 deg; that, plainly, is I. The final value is 43.6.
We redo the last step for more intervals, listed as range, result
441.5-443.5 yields 32.2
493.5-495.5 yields 44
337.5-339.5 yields 43.6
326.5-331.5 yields 43.4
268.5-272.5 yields 42.6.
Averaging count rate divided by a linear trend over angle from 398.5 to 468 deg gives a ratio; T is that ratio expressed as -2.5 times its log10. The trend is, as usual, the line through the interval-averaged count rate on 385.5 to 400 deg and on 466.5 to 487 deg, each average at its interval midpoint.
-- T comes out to 0.17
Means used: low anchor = 43.6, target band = 37.4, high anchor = 44.1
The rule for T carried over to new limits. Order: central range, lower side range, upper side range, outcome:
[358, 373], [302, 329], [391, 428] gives -0.09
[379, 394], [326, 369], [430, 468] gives -0.07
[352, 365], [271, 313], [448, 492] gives -0.05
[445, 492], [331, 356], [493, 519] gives 0.06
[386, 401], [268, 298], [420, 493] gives -0.10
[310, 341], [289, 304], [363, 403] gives -0.01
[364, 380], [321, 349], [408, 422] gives -0.08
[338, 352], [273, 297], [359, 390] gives 0.01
